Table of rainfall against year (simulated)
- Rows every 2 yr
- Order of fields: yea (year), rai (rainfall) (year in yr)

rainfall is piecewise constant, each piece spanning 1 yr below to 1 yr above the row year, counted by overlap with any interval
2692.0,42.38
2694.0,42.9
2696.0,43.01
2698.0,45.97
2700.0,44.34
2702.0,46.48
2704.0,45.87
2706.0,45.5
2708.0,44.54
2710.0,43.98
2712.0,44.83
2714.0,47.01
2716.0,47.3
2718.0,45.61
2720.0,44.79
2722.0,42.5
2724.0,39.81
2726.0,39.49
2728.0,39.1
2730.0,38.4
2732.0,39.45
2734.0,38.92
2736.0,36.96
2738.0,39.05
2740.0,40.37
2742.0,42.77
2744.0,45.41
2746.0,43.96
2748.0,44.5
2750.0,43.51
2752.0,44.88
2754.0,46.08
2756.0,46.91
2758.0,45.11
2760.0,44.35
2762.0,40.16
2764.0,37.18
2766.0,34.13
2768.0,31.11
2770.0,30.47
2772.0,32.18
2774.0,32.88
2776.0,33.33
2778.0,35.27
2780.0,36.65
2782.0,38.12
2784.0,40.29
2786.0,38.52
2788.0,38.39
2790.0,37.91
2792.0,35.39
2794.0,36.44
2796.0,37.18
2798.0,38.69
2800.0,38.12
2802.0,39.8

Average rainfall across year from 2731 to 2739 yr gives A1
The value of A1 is 38.6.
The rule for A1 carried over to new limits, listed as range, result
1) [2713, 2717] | 47.2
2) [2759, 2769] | 37.4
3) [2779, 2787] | 38.4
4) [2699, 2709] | 45.3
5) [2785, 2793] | 37.6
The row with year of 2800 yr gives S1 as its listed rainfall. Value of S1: 38.12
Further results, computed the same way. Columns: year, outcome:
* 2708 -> 44.54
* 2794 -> 36.44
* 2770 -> 30.47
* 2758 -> 45.11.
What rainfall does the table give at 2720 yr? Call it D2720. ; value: 44.79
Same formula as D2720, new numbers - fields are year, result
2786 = 38.52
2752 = 44.88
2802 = 39.8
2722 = 42.5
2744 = 45.41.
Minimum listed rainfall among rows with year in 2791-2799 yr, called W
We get 35.39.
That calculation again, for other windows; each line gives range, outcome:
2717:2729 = 39.1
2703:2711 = 43.98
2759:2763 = 40.16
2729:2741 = 36.96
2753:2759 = 45.11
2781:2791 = 37.91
